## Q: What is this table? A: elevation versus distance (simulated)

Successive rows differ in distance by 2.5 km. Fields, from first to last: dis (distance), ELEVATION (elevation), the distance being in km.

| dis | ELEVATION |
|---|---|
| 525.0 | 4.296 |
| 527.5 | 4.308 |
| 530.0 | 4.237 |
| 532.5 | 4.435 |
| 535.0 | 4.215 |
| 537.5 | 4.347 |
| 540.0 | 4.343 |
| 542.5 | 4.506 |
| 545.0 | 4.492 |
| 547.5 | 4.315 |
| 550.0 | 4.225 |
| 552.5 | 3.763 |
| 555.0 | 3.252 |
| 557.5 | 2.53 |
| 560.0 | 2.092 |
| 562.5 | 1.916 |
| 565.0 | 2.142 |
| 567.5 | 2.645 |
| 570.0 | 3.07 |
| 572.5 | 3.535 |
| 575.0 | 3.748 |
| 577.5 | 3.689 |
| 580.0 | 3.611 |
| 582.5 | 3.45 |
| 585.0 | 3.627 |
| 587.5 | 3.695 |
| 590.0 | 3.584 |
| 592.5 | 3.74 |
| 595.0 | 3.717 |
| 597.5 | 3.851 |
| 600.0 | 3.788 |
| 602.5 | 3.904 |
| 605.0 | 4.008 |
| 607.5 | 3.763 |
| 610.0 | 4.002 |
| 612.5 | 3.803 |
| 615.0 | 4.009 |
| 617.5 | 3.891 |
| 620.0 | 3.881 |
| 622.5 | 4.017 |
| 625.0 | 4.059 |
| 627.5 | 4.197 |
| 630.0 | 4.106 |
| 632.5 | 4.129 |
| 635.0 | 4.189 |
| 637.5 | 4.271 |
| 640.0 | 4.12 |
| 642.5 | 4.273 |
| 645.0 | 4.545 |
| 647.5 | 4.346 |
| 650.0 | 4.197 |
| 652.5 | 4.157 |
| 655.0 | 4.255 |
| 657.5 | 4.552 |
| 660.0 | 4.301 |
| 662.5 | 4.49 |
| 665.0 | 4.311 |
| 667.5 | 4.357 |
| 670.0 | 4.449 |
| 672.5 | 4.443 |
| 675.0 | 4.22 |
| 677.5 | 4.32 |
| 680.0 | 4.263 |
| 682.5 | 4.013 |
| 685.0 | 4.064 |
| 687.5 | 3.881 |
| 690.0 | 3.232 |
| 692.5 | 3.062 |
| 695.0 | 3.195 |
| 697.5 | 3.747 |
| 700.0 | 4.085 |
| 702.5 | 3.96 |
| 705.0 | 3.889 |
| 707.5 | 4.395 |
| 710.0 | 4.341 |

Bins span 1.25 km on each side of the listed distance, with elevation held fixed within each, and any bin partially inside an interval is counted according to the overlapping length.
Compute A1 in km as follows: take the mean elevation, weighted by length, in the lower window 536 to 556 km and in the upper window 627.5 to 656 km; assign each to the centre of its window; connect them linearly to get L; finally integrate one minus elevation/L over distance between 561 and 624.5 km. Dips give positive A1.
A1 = 9.6 km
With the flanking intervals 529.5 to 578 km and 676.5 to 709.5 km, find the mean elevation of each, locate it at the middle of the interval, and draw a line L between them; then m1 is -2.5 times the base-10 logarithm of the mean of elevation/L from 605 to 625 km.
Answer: -0.07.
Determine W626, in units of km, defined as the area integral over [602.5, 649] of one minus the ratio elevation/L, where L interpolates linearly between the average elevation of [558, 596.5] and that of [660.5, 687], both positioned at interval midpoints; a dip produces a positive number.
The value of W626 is -4.2 km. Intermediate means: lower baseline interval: 3.21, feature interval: 4.08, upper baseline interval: 4.28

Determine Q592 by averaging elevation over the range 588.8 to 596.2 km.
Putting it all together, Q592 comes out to 3.68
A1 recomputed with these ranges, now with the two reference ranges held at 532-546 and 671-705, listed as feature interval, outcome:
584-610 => 2.5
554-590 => 10.0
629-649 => -1.0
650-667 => -1.5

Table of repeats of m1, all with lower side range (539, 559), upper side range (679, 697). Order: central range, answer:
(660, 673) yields -0.19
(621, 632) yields -0.09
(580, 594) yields 0.06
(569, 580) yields 0.10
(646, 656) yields -0.14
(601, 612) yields -0.03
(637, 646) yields -0.15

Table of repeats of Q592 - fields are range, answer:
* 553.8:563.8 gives 2.44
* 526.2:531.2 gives 4.27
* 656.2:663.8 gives 4.45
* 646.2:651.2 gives 4.27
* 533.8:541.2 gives 4.3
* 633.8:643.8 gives 4.22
